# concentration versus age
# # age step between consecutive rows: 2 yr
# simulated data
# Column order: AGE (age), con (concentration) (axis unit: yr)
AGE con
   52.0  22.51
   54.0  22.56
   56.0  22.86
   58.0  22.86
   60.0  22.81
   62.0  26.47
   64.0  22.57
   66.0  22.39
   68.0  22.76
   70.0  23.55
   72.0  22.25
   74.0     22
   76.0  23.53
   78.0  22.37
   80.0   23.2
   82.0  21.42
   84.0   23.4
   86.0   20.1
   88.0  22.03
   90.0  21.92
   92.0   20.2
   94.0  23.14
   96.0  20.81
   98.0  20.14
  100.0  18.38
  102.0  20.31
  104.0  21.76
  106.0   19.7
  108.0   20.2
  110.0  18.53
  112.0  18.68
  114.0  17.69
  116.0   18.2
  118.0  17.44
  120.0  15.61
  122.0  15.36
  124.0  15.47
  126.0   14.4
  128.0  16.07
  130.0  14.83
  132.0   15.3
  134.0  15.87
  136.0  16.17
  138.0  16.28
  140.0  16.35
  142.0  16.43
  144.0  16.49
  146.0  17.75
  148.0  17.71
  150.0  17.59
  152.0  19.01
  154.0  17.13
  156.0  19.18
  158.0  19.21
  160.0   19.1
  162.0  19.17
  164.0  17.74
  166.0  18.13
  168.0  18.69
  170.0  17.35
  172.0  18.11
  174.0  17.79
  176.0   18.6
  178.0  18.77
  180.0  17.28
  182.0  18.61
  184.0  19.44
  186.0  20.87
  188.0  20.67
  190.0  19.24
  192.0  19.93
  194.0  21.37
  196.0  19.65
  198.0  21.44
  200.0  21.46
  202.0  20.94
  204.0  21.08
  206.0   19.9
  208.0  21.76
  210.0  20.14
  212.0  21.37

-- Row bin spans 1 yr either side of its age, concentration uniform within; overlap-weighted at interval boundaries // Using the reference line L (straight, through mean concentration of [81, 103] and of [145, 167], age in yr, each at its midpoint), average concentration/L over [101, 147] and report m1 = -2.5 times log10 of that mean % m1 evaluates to 0.151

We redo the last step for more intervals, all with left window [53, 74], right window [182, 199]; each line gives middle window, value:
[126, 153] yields 0.28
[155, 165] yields 0.11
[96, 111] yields 0.12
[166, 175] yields 0.15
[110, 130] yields 0.30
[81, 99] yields 0.05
